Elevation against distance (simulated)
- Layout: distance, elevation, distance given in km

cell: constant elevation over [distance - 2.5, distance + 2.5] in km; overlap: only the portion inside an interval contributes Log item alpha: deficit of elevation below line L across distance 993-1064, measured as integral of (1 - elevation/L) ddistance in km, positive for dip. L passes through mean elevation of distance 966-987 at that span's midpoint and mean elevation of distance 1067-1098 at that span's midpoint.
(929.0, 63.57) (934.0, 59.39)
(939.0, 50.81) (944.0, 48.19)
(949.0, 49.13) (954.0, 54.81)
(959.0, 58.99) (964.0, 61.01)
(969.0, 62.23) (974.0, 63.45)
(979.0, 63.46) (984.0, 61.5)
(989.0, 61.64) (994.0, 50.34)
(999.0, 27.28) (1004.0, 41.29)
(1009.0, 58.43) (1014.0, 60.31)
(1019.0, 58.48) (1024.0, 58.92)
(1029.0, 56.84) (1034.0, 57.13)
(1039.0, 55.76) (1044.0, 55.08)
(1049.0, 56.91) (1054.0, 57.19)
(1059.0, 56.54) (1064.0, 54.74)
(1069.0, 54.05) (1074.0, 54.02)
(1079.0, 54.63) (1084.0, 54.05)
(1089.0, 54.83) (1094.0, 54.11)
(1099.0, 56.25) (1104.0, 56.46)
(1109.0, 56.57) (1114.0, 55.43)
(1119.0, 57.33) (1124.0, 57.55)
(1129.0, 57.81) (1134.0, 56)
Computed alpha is 5.69 km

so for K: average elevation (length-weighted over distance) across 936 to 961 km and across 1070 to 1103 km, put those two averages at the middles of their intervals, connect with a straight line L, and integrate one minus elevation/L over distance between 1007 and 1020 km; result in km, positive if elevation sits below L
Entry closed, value -1.38 km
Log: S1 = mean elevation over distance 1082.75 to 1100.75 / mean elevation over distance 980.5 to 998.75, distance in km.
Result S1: 1.0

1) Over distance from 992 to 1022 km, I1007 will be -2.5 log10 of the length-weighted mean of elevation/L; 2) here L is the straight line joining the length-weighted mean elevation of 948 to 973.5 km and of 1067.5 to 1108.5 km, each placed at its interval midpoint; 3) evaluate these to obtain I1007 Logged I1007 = 0.153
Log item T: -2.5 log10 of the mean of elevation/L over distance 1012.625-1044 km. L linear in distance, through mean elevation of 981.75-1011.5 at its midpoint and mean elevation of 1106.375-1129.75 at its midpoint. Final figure -0.12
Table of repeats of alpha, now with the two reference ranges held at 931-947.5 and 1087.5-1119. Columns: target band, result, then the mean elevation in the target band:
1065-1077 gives 0.2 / 54.1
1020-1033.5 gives -0.8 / 57.8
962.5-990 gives -4.5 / 62.3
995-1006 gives 3.6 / 36.2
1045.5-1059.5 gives -0.5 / 56.8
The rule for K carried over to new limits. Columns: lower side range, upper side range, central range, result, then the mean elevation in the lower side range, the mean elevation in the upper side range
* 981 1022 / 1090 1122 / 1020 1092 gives -1.9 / 52.6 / 56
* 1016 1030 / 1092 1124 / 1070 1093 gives 1.0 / 58.3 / 56.2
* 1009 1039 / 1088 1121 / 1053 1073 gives 0.6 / 58.1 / 55.9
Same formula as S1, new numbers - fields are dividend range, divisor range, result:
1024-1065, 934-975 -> 1.01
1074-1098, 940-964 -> 1.02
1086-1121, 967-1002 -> 1.01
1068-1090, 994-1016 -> 1.16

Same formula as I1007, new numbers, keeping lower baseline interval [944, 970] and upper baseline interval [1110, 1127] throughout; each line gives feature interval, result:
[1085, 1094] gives 0.042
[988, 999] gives 0.156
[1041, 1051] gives 0.010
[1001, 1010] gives 0.192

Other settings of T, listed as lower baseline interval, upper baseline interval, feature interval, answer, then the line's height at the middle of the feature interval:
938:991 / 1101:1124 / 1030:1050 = 0.019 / 57.2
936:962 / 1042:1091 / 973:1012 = 0.009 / 53.6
